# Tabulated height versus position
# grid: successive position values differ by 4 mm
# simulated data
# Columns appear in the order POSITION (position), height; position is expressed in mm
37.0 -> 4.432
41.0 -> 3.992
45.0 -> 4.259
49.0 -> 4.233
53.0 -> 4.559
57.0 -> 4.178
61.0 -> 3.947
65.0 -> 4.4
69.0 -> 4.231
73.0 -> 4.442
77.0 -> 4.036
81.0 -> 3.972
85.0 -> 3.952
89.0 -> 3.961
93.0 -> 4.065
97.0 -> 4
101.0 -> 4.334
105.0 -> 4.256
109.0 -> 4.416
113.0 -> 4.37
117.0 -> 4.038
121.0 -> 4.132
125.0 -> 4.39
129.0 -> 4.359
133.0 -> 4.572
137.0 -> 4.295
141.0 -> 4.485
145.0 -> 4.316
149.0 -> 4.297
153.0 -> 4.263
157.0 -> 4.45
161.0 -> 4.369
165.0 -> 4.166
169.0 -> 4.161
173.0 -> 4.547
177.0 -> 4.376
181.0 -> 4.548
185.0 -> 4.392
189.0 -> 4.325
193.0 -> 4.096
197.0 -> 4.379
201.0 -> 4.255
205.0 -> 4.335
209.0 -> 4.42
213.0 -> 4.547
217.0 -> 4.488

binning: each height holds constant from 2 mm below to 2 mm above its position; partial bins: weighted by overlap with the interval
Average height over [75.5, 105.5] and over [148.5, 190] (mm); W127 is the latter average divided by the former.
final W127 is 1.07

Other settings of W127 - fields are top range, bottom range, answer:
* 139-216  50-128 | 1.04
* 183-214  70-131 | 1.04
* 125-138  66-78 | 1.03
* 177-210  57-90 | 1.05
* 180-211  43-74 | 1.01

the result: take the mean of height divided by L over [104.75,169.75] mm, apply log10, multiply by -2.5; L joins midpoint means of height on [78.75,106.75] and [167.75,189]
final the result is -0.018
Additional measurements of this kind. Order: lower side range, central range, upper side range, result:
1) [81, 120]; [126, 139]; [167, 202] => -0.05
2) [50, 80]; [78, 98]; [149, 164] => 0.07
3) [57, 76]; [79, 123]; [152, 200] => 0.03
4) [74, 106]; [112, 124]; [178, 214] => -0.01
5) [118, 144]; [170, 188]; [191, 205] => -0.04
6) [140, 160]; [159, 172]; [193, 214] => 0.02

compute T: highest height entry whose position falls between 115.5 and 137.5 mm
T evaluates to 4.572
